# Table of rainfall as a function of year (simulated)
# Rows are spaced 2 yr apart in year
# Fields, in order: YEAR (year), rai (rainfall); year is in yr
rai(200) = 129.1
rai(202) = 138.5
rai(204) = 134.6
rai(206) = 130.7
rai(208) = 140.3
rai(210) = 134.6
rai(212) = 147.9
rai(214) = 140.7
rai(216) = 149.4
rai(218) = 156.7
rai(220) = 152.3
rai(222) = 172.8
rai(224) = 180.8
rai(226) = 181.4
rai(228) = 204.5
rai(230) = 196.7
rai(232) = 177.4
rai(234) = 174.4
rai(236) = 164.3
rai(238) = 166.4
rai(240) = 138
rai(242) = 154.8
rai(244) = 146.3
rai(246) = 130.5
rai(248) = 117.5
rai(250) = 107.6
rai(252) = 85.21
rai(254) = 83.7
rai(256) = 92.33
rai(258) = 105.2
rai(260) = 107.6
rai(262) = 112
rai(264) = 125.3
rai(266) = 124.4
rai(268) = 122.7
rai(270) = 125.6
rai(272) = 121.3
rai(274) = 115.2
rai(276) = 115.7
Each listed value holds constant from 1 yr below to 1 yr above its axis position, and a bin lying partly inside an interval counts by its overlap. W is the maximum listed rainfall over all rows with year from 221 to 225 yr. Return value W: 180.8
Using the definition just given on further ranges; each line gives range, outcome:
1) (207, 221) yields 156.7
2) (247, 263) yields 117.5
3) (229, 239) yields 196.7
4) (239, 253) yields 154.8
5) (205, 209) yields 140.3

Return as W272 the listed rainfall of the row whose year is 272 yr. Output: 121.3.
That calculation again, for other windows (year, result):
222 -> 172.8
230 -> 196.7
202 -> 138.5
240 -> 138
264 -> 125.3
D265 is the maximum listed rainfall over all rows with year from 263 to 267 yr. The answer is 125.3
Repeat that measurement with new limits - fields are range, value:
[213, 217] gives 149.4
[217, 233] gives 204.5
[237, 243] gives 166.4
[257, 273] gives 125.6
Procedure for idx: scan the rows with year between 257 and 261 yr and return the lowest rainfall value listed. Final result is 105.2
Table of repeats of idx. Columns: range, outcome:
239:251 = 107.6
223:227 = 180.8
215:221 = 149.4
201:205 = 134.6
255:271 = 92.33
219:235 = 152.3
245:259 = 83.7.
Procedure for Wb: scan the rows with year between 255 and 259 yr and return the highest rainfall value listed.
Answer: 105.2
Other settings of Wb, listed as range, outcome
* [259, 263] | 112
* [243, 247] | 146.3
